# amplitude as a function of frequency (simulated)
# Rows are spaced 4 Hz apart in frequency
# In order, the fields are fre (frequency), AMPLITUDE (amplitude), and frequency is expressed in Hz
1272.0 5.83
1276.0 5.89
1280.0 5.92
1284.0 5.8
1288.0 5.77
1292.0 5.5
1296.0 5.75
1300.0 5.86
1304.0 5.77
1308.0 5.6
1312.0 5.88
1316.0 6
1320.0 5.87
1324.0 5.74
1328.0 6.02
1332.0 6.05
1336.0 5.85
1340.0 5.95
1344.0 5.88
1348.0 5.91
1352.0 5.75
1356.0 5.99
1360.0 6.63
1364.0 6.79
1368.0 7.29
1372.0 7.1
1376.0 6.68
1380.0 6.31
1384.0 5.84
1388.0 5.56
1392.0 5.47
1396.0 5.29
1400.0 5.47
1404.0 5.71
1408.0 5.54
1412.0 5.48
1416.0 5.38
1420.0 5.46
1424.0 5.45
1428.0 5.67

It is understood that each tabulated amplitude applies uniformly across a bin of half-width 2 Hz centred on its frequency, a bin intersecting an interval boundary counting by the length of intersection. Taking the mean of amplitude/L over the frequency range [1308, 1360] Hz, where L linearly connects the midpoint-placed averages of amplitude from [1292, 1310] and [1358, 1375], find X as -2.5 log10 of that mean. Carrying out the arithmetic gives 0.07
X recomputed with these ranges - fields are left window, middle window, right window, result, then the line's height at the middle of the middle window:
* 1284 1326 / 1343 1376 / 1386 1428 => -0.149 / 5.62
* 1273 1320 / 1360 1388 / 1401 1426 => -0.176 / 5.6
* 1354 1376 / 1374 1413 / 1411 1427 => 0.060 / 6.07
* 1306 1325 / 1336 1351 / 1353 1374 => 0.079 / 6.34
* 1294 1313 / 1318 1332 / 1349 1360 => -0.006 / 5.87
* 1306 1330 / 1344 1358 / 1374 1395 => 0.002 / 5.9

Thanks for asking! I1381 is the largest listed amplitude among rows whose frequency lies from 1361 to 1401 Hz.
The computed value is 7.29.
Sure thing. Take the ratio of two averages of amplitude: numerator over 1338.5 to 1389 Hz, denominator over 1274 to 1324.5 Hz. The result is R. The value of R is 1.09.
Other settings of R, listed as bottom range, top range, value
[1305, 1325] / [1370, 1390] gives 1.08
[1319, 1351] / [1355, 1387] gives 1.11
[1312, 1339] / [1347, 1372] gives 1.09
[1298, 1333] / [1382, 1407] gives 0.95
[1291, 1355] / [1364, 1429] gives 1.01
